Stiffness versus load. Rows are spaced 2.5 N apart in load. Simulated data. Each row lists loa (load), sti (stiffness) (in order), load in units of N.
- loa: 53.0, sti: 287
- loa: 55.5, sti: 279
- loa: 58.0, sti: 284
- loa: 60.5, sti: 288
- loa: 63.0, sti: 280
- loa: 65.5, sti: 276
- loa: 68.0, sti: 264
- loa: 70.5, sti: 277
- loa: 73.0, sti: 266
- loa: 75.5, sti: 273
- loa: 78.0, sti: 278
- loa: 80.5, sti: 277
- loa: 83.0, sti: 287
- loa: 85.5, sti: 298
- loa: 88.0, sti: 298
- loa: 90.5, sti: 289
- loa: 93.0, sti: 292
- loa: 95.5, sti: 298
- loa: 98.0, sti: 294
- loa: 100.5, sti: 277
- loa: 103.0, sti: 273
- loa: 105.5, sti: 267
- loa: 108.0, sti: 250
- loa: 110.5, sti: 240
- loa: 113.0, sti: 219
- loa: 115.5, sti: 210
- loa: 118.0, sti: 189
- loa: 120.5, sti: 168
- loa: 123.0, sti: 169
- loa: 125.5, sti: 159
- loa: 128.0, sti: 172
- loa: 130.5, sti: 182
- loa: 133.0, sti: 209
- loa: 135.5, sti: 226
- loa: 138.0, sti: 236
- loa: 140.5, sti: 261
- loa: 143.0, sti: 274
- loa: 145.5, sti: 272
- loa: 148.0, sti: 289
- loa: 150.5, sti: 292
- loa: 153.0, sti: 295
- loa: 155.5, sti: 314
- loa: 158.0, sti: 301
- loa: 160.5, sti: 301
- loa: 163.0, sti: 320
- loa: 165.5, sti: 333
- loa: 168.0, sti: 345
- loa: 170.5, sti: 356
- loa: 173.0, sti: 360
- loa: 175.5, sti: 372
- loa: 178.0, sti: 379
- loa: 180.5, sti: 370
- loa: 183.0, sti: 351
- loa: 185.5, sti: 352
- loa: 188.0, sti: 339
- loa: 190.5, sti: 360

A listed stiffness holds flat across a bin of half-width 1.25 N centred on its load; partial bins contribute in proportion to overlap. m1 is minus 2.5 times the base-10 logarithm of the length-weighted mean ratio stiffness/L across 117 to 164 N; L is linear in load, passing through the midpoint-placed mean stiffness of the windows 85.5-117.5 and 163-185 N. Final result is 0.29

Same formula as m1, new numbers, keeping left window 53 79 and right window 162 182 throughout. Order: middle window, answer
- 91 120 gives 0.20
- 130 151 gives 0.31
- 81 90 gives 0.00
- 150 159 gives 0.14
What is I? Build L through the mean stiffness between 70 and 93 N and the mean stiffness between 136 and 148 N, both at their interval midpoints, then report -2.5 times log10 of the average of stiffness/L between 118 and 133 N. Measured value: 0.461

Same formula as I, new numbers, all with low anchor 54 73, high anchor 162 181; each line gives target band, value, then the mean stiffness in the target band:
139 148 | 0.229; 271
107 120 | 0.392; 218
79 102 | 0.026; 290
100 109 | 0.153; 266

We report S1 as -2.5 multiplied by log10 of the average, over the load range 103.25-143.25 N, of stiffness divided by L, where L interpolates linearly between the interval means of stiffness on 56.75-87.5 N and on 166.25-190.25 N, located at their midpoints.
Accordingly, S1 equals 0.424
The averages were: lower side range 279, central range 214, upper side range 358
